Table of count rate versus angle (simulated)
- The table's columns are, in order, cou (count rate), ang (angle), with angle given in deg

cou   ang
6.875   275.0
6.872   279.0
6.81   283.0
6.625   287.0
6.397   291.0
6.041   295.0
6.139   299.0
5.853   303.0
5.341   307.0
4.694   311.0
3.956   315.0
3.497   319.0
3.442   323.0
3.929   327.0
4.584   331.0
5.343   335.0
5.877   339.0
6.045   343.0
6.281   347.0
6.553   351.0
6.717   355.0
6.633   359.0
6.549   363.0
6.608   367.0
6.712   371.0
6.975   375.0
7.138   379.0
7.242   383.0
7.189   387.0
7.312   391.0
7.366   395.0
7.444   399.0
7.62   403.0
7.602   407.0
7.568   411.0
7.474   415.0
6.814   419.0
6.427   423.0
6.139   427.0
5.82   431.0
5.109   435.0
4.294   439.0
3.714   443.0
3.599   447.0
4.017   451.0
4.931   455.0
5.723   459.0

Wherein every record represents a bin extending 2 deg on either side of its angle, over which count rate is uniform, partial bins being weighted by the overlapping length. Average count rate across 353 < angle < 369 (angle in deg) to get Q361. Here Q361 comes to 6.63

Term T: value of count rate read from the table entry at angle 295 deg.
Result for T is 6.041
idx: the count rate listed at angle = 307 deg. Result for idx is 5.341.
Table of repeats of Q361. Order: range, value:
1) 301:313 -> 5.3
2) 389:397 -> 7.34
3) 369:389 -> 7.05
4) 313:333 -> 3.88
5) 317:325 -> 3.47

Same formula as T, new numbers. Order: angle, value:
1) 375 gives 6.975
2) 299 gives 6.139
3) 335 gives 5.343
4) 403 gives 7.62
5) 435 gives 5.109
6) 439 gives 4.294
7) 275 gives 6.875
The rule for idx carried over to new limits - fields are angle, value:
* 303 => 5.853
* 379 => 7.138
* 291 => 6.397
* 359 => 6.633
